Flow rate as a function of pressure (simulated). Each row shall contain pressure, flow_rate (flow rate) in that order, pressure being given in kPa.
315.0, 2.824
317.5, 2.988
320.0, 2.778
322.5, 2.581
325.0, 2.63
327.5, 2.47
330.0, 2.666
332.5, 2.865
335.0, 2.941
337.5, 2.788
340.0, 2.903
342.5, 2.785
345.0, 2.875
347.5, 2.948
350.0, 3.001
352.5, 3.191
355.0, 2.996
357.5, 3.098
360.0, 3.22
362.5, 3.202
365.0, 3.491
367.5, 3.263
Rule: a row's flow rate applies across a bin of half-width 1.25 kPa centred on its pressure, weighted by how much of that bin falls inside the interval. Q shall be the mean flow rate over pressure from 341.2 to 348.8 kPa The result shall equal 2.87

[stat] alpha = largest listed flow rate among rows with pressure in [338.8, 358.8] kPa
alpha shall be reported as 3.191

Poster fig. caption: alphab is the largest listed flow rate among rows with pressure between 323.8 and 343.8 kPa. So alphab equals 2.941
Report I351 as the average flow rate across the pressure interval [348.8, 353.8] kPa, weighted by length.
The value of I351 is 3.1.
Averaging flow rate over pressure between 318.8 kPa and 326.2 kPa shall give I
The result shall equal 2.66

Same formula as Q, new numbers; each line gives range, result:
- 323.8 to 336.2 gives 2.71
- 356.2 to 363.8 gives 3.17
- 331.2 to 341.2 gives 2.87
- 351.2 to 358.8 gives 3.1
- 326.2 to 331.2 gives 2.57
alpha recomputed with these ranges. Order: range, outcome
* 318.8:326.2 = 2.778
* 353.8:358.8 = 3.098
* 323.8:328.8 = 2.63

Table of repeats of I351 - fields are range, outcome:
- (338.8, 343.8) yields 2.84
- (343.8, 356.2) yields 3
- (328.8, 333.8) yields 2.77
